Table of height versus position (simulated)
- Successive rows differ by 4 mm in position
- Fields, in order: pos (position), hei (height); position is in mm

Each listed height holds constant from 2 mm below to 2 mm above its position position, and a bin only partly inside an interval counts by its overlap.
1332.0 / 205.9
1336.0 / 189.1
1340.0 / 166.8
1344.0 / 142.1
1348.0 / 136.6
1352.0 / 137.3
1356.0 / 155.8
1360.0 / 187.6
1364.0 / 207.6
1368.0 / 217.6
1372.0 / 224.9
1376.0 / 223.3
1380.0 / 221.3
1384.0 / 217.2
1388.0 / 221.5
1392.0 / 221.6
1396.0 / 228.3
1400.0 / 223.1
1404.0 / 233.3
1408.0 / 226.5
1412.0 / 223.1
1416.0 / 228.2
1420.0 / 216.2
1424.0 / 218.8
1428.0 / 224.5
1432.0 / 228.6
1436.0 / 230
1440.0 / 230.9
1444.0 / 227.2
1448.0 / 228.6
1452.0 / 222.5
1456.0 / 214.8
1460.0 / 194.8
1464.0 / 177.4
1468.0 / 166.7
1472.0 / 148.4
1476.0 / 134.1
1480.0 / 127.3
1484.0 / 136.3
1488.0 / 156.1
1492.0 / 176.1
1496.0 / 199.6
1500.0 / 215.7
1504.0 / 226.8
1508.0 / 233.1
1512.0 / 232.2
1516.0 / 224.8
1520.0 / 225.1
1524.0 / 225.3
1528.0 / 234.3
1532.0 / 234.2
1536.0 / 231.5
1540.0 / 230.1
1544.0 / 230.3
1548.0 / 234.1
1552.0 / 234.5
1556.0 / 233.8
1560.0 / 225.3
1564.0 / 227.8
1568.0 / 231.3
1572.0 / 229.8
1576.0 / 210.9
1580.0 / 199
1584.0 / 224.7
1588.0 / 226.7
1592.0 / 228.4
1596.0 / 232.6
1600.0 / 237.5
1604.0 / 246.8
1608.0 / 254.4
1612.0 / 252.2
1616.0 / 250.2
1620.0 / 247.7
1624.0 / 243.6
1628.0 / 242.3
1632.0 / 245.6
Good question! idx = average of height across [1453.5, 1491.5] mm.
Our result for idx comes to 163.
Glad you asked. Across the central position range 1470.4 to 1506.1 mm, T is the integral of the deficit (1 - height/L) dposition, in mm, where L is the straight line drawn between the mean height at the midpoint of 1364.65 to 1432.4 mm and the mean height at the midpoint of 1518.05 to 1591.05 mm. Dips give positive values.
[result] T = 8.9 mm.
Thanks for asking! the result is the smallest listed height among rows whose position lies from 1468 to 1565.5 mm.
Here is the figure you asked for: 127.3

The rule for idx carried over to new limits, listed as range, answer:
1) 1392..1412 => 227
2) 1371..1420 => 224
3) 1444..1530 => 196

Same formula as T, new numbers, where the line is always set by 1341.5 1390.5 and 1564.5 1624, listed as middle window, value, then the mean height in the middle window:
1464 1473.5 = 2.2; 162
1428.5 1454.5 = -2.8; 228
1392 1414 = -3.1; 226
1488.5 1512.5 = 0.8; 209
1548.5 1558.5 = -0.3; 234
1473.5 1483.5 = 3.8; 132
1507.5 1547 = -1.6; 230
